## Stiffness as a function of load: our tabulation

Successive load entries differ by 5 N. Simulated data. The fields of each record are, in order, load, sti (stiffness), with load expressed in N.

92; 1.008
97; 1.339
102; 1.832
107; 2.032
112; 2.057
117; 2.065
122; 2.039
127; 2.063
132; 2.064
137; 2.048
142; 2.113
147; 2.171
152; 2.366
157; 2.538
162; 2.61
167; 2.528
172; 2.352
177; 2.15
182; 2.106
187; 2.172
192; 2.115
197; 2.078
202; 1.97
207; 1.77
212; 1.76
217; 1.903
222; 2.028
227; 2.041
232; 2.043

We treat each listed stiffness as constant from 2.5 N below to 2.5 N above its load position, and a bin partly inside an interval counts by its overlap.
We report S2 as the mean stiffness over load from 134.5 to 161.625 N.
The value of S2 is 2.28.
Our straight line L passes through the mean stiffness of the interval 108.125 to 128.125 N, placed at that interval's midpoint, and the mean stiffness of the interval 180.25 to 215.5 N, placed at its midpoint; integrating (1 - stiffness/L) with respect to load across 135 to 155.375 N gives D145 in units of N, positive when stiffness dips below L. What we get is -1.6 N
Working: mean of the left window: 2.05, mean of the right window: 1.99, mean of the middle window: 2.19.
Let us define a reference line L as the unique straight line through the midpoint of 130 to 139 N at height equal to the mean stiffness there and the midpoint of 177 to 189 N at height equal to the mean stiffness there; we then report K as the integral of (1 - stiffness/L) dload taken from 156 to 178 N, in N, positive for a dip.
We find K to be -3.5 N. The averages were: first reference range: 2.06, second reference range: 2.14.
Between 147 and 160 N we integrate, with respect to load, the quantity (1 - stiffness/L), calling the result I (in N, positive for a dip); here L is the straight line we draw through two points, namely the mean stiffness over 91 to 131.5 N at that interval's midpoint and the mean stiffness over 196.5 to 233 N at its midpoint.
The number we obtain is -3.6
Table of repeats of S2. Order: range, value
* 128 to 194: 2.25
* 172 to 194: 2.16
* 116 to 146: 2.07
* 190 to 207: 2.01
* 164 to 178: 2.37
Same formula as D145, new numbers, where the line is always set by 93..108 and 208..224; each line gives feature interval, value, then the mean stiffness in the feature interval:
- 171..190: -3.97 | 2.18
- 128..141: -2.73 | 2.06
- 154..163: -4.09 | 2.56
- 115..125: -2.26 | 2.05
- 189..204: -1.81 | 2.06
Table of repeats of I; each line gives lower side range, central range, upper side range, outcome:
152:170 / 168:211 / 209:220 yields 1.34 N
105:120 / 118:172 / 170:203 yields -4.18 N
